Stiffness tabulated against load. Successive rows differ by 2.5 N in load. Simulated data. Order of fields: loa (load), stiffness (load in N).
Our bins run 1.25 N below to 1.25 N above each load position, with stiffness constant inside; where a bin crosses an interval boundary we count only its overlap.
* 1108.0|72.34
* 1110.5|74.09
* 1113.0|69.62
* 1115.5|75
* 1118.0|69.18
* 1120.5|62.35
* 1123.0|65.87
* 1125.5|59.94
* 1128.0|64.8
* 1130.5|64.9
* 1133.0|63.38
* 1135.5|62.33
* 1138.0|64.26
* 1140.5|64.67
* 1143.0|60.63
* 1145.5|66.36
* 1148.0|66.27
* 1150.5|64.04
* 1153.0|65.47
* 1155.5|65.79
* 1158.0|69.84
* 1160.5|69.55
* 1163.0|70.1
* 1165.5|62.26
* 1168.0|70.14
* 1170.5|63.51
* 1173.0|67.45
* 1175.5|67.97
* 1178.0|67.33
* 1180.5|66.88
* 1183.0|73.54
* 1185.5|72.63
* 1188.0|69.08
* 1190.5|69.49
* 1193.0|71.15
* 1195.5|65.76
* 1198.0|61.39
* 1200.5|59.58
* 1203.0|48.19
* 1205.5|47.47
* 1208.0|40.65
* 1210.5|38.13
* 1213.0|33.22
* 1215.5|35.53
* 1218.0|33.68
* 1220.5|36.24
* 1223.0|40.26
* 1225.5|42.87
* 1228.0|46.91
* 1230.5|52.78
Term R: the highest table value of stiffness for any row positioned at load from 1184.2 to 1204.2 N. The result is 72.63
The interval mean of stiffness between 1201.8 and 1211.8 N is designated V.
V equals 43.5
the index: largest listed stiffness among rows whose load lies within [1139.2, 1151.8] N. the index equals 66.36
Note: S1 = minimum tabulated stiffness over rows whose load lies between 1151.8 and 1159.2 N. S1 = 65.47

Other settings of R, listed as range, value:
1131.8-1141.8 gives 64.67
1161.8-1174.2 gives 70.14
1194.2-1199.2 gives 65.76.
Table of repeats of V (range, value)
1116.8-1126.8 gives 64.3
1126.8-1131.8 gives 64.8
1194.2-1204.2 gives 58.8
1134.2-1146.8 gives 63.7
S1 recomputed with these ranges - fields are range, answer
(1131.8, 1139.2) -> 62.33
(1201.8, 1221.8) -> 33.22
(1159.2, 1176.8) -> 62.26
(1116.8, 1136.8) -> 59.94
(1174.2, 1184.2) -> 66.88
